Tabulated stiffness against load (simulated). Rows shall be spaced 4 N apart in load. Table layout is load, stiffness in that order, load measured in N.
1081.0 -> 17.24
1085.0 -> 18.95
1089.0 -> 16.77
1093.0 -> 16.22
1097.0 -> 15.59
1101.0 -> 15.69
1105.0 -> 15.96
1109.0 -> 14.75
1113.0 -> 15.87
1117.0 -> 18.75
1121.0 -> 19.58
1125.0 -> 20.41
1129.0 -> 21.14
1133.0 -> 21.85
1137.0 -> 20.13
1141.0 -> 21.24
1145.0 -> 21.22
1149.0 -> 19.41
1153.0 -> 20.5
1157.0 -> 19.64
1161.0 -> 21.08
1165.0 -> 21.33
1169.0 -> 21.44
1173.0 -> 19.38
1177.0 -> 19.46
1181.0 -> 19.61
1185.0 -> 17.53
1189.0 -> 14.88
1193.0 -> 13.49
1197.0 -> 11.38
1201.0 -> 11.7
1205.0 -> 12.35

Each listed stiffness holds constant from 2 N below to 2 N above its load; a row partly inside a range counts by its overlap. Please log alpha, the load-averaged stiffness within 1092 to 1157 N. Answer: 18.7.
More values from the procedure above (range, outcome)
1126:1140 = 21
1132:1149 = 20.9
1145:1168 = 20.5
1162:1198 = 17.9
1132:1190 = 20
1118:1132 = 20.4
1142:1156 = 20.4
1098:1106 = 15.8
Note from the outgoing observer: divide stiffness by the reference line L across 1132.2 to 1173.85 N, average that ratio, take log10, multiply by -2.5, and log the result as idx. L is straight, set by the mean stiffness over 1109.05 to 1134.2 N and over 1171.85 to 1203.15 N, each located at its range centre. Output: -0.177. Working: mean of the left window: 19.2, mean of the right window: 15.8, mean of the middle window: 20.7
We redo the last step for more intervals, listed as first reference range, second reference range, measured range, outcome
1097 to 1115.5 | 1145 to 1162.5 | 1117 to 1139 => -0.15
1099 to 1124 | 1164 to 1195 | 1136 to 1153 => -0.17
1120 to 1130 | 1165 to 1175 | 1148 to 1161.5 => 0.02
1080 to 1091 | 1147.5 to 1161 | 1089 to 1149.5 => 0.03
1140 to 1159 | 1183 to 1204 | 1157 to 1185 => -0.18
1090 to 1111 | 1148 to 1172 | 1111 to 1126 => -0.08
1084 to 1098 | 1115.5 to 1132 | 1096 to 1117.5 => 0.16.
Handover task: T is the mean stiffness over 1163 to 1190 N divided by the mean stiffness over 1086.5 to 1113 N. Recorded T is 1.2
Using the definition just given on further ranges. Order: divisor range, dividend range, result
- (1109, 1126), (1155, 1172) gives 1.15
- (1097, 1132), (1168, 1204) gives 0.92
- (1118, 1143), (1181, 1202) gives 0.70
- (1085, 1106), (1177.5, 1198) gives 0.97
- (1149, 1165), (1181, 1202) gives 0.71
